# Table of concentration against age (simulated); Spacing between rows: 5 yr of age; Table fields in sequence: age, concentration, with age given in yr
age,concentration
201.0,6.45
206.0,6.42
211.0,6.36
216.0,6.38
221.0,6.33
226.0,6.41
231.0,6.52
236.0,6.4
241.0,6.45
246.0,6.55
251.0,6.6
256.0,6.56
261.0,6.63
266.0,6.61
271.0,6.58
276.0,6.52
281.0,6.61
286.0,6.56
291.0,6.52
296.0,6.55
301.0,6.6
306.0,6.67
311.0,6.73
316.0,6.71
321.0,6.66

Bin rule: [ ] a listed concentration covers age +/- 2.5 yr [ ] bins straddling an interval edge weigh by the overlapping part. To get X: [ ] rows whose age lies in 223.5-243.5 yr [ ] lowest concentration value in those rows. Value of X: 6.4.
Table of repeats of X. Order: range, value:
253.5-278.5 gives 6.52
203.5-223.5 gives 6.33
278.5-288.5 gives 6.56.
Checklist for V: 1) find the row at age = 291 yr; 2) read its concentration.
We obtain 6.52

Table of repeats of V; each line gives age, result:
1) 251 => 6.6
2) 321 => 6.66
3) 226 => 6.41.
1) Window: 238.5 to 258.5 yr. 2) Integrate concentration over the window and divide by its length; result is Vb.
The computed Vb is 6.54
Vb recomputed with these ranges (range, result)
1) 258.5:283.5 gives 6.59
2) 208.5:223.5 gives 6.36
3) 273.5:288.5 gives 6.56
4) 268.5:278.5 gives 6.55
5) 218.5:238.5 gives 6.41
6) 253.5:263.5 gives 6.59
